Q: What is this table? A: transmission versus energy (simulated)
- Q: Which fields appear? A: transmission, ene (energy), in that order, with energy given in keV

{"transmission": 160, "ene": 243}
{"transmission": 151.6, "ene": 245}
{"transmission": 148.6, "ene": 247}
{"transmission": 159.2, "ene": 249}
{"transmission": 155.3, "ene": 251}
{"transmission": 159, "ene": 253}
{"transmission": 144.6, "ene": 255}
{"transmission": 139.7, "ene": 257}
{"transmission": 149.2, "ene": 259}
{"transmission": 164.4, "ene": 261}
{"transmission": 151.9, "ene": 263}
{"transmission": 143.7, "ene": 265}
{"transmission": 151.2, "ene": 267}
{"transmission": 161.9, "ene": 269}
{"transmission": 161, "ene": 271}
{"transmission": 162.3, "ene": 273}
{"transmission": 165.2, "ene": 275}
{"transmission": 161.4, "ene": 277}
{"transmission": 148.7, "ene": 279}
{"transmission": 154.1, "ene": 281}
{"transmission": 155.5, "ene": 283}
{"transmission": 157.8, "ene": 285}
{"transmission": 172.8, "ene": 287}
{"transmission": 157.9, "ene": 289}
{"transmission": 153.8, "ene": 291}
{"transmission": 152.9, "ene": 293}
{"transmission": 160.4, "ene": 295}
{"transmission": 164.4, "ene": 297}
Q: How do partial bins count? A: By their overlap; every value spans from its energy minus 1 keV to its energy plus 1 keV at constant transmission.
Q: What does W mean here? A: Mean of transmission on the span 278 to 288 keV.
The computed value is 158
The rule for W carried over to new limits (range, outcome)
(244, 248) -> 150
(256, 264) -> 151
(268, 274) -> 162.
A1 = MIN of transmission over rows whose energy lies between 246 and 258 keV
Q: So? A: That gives 139.7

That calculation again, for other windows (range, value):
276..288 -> 148.7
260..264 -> 151.9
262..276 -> 143.7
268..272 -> 161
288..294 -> 152.9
